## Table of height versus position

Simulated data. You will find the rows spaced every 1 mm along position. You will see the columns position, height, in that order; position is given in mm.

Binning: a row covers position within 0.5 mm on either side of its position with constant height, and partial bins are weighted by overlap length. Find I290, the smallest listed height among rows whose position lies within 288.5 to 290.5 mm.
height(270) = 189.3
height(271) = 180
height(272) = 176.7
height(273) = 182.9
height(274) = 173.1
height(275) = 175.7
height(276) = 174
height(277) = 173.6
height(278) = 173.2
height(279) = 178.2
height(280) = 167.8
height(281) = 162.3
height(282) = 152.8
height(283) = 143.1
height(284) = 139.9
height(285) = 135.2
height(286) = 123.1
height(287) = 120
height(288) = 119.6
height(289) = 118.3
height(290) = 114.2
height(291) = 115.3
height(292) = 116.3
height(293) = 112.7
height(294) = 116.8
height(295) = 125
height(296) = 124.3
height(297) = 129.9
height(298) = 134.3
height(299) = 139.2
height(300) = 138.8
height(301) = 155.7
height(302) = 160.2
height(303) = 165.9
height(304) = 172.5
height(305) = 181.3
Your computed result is 114.2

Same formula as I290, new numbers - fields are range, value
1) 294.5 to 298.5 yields 124.3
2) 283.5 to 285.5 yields 135.2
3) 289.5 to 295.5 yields 112.7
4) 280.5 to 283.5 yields 143.1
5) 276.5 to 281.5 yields 162.3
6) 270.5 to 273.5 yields 176.7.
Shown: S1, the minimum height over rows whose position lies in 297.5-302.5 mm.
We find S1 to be 134.3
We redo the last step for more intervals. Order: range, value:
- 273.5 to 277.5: 173.1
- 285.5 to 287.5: 120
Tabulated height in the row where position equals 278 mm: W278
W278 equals 173.2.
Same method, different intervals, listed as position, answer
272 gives 176.7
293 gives 112.7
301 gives 155.7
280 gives 167.8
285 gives 135.2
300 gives 138.8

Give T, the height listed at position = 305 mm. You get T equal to 181.3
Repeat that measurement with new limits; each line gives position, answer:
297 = 129.9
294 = 116.8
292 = 116.3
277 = 173.6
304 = 172.5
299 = 139.2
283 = 143.1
